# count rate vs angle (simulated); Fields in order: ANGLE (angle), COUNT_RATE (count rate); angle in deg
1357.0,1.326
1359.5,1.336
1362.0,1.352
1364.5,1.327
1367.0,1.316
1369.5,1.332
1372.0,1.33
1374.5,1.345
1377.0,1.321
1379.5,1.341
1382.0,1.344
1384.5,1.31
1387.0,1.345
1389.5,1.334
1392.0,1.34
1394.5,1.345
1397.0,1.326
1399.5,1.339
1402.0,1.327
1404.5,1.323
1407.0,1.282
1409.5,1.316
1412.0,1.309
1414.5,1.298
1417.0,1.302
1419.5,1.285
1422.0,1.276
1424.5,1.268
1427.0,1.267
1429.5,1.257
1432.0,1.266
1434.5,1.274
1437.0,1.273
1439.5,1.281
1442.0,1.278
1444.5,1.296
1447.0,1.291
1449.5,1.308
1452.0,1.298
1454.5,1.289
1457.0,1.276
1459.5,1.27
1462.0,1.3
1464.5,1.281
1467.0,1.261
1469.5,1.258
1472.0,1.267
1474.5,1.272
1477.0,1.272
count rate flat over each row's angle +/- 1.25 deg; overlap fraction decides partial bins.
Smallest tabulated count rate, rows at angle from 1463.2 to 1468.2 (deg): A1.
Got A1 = 1.261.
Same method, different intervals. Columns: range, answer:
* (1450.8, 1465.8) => 1.27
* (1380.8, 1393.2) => 1.31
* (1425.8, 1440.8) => 1.257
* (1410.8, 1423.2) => 1.276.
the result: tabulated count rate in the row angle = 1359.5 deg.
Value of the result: 1.336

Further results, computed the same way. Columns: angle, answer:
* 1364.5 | 1.327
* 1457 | 1.276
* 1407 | 1.282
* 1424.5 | 1.268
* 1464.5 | 1.281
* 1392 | 1.34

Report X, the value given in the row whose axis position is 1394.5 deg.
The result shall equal 1.345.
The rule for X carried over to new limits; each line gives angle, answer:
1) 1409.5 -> 1.316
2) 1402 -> 1.327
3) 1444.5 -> 1.296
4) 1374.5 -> 1.345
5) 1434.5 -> 1.274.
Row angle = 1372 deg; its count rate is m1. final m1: 1.33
